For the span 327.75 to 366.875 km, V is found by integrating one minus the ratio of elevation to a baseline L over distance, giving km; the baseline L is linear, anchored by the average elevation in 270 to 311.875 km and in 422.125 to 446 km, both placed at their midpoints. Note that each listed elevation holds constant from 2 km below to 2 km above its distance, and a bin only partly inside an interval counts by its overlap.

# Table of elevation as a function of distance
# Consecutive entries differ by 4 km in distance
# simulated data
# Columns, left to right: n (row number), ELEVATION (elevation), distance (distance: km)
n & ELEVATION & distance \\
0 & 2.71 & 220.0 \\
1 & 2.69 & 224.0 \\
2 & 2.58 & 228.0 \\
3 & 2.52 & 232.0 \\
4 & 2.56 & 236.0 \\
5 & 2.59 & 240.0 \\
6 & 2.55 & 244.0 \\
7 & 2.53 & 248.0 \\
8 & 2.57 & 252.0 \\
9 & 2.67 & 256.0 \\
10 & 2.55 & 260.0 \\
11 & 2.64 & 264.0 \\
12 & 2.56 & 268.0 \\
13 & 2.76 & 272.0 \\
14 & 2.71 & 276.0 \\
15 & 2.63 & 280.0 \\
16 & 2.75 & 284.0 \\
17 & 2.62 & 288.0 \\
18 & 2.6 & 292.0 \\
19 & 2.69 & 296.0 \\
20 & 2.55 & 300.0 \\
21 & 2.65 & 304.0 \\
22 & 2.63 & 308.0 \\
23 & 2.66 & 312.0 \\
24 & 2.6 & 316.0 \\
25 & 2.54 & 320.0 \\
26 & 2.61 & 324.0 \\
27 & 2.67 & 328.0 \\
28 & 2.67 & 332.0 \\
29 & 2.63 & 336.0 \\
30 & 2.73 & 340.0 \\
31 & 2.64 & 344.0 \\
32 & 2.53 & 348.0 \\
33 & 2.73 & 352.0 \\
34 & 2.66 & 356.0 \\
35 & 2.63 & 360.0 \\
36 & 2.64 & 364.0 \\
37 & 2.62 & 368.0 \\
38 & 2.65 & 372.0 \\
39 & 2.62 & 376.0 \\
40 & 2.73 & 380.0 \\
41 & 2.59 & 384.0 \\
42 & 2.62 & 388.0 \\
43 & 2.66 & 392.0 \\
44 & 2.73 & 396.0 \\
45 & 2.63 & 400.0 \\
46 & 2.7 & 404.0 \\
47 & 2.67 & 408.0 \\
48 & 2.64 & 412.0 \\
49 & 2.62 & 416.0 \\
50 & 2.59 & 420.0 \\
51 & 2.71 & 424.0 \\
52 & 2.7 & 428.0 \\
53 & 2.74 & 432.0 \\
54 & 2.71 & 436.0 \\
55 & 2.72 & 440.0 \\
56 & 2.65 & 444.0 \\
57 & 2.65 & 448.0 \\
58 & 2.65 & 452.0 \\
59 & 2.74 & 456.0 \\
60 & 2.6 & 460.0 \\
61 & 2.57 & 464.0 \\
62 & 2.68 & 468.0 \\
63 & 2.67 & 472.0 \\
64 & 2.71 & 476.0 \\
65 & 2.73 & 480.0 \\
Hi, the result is 0.4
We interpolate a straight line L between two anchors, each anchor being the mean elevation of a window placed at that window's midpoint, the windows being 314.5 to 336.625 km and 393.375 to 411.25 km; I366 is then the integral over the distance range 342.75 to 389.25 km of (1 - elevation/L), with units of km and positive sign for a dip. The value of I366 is 0.2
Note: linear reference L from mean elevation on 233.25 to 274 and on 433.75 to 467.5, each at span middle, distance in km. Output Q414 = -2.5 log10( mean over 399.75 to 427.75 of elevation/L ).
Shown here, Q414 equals -0.002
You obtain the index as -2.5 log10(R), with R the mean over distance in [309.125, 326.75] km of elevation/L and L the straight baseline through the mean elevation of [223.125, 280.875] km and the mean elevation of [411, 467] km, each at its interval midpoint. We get 0.01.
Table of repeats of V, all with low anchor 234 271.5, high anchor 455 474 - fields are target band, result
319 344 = -0.3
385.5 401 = -0.2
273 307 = -0.7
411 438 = -0.4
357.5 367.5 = -0.1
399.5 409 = -0.2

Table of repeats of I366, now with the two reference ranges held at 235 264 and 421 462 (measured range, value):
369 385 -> 0.00 km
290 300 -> -0.08 km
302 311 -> -0.11 km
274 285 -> -0.41 km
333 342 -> -0.18 km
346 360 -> -0.01 km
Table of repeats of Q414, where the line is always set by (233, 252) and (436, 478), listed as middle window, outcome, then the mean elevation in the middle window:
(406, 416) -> 0.00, 2.65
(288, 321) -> -0.01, 2.62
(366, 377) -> 0.00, 2.63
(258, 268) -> -0.01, 2.59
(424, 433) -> -0.03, 2.72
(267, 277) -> -0.05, 2.68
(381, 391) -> 0.00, 2.62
